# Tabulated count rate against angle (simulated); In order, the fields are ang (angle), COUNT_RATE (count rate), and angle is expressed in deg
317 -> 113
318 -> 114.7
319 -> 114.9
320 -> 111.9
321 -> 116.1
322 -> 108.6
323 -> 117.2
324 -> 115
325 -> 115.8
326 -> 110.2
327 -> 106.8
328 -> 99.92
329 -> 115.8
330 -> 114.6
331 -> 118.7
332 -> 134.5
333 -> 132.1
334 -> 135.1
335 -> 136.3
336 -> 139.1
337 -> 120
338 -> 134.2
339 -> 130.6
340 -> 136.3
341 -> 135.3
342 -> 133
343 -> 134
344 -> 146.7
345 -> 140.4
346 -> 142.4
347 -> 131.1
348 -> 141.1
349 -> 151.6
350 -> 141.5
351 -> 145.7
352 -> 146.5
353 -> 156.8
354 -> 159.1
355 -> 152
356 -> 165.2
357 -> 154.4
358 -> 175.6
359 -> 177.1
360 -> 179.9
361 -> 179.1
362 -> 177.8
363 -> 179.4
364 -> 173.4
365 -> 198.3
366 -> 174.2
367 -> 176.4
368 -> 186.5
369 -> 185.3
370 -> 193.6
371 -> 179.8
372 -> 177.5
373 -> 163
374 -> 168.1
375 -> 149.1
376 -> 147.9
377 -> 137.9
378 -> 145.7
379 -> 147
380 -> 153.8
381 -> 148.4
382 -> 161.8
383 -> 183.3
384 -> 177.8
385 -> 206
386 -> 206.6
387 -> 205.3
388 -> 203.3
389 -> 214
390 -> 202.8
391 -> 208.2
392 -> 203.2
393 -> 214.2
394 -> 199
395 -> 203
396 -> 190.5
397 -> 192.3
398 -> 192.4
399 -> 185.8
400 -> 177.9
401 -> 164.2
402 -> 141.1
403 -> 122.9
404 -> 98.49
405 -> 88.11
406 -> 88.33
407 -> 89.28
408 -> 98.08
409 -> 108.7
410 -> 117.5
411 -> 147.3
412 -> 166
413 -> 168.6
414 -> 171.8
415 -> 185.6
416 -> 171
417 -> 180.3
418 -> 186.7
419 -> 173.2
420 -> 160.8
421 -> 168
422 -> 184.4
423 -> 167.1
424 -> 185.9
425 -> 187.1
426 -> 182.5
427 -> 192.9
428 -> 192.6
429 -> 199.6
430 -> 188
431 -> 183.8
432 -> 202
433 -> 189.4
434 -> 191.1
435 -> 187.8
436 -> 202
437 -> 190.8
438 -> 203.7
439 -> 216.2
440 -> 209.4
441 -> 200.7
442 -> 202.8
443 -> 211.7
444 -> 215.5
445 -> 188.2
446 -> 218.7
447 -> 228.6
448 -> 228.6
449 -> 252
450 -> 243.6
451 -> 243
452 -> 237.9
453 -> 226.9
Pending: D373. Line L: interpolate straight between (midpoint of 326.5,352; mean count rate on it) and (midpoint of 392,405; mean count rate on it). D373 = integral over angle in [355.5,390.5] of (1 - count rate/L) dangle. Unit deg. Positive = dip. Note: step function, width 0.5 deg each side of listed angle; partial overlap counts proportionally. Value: -4.9 deg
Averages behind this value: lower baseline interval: 132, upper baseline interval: 171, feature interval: 176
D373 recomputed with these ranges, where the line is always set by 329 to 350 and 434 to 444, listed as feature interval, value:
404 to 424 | 4.1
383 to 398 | -2.8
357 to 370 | -2.5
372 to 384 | 0.3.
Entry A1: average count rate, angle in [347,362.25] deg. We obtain 159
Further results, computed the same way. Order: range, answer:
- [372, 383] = 155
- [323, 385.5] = 151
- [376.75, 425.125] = 167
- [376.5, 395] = 185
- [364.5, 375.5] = 177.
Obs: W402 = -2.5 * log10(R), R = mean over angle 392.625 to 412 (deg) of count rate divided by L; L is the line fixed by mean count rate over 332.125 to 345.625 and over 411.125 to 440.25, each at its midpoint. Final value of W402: 0.152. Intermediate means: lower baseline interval 135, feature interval 148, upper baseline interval 185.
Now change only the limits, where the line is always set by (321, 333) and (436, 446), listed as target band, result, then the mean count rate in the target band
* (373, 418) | 0.022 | 165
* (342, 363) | -0.146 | 155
